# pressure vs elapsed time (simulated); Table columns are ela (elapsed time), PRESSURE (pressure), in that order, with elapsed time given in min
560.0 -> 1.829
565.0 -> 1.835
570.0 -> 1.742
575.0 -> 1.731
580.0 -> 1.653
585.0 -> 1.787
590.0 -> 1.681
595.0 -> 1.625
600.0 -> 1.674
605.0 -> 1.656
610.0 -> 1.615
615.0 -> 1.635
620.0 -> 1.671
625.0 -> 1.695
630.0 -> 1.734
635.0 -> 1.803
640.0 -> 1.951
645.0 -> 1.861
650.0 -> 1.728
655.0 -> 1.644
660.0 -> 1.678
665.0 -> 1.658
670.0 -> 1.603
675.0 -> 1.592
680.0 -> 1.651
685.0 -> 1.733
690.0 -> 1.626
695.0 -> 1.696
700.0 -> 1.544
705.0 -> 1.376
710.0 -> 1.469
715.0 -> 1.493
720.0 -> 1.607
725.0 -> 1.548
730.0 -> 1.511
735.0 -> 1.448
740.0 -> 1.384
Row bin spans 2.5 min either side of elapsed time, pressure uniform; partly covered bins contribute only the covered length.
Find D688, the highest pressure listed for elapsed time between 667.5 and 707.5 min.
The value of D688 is 1.733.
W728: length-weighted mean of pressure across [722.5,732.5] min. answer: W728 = 1.53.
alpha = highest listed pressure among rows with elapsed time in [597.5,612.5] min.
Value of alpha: 1.674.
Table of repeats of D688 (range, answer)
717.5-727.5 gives 1.607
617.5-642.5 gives 1.951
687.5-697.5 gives 1.696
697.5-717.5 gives 1.544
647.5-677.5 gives 1.728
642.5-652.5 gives 1.861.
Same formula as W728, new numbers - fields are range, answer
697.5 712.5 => 1.46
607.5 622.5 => 1.64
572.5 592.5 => 1.71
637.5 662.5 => 1.77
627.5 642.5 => 1.83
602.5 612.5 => 1.64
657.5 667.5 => 1.67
